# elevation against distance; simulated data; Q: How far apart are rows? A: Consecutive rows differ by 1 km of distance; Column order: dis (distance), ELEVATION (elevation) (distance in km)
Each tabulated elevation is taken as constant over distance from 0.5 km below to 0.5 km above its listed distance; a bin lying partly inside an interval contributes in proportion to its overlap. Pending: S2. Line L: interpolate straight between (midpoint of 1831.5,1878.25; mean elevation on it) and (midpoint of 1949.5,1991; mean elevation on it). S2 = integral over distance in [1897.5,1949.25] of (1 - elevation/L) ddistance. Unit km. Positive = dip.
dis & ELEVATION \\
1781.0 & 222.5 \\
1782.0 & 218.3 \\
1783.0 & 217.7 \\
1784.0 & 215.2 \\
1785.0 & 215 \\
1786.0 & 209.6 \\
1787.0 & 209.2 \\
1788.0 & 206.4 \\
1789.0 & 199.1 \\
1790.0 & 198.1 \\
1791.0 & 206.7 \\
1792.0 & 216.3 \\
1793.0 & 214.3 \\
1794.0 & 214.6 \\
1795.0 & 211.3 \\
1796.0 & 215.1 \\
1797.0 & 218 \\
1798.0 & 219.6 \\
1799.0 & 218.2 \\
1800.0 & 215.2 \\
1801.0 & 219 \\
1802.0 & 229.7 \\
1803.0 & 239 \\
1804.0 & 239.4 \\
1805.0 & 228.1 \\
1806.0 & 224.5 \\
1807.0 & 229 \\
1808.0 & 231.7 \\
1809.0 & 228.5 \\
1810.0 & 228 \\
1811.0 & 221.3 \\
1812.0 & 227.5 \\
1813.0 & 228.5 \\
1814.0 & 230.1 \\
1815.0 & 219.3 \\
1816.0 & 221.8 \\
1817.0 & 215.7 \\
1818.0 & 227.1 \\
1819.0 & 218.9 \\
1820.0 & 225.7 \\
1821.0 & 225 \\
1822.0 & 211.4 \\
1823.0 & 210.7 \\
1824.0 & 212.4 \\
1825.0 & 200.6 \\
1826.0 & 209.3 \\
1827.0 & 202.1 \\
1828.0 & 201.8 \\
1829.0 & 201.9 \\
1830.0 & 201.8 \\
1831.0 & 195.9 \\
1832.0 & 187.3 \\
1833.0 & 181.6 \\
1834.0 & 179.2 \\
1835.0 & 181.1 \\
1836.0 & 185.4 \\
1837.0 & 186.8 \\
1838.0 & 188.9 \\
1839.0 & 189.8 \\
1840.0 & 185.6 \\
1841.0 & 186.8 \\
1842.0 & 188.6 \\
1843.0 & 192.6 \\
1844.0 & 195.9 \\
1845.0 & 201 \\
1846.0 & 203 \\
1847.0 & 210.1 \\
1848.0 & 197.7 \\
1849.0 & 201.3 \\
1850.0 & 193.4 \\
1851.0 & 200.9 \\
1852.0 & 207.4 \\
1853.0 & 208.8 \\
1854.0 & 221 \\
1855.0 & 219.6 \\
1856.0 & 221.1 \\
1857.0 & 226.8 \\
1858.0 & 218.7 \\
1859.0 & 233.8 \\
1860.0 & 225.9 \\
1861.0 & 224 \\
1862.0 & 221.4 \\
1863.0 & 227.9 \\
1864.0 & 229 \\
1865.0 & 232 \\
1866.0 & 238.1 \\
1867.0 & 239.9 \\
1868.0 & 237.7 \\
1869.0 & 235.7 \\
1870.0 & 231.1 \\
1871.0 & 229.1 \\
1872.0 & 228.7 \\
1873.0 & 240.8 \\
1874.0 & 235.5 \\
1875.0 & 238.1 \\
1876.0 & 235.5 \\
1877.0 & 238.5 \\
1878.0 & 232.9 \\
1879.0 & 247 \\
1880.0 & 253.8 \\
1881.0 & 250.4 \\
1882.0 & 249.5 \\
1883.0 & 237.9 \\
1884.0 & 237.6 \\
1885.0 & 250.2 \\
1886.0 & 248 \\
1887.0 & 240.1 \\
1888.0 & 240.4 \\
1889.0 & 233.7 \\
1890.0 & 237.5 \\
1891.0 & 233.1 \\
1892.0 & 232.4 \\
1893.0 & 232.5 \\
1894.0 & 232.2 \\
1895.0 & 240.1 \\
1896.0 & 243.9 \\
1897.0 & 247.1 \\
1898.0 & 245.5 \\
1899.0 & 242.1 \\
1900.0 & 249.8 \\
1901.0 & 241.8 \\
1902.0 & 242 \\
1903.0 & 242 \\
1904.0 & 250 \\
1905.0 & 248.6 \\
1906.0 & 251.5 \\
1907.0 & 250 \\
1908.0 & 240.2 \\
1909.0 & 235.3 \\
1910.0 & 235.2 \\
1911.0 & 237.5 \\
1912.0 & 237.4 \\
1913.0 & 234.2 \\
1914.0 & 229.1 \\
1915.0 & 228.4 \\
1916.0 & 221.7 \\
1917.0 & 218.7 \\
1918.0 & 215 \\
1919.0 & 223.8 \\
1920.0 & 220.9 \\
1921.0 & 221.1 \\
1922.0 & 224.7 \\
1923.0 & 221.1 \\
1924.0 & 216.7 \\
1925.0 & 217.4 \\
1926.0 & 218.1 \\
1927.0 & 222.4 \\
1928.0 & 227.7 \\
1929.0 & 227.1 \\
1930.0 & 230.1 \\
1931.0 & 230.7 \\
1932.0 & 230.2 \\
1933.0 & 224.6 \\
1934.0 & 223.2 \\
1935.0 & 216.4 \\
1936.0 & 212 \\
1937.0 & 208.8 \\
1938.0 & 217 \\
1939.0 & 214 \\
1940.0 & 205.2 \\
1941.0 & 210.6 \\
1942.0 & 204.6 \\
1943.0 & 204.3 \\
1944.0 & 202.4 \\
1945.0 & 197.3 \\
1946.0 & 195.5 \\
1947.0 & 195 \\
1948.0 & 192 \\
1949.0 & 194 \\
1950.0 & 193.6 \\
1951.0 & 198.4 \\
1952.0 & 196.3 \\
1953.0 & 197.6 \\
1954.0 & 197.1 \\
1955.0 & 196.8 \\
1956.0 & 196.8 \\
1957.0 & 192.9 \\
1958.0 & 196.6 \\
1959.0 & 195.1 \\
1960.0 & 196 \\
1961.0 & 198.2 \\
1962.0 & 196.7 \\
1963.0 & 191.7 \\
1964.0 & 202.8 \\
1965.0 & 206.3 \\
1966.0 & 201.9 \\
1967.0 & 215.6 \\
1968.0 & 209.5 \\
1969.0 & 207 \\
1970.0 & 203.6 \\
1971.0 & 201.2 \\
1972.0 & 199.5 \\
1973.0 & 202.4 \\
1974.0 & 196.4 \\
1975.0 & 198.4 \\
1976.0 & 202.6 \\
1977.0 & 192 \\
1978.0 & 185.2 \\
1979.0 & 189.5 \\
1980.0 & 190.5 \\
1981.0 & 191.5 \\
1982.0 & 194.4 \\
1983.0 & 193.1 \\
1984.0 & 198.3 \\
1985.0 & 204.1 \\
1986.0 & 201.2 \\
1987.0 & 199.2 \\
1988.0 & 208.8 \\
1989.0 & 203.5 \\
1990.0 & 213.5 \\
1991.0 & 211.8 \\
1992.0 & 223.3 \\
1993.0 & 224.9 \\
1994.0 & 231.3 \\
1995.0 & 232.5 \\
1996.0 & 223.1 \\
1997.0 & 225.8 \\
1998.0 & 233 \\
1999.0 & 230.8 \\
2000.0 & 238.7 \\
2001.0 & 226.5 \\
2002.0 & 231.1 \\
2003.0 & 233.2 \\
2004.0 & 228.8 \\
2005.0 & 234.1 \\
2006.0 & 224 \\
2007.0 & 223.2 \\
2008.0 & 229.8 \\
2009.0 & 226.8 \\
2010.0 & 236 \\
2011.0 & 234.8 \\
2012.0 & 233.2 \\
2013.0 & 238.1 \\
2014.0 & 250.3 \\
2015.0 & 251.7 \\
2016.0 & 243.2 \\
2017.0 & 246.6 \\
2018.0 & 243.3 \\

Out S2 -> -4.86 km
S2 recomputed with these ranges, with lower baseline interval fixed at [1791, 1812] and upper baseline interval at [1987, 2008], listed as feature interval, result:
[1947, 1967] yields 2.40 km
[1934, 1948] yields 1.10 km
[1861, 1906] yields -3.13 km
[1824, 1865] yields 3.55 km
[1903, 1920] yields -0.82 km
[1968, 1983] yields 1.83 km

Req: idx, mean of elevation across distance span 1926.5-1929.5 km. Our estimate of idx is 226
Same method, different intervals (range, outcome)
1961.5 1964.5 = 197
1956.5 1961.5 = 196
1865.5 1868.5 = 239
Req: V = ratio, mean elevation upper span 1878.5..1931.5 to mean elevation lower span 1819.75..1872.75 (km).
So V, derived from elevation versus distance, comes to 1.13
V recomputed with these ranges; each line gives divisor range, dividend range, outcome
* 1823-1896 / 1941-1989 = 0.91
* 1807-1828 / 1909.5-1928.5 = 1.02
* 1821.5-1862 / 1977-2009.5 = 1.06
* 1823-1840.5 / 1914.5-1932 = 1.15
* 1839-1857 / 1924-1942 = 1.08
